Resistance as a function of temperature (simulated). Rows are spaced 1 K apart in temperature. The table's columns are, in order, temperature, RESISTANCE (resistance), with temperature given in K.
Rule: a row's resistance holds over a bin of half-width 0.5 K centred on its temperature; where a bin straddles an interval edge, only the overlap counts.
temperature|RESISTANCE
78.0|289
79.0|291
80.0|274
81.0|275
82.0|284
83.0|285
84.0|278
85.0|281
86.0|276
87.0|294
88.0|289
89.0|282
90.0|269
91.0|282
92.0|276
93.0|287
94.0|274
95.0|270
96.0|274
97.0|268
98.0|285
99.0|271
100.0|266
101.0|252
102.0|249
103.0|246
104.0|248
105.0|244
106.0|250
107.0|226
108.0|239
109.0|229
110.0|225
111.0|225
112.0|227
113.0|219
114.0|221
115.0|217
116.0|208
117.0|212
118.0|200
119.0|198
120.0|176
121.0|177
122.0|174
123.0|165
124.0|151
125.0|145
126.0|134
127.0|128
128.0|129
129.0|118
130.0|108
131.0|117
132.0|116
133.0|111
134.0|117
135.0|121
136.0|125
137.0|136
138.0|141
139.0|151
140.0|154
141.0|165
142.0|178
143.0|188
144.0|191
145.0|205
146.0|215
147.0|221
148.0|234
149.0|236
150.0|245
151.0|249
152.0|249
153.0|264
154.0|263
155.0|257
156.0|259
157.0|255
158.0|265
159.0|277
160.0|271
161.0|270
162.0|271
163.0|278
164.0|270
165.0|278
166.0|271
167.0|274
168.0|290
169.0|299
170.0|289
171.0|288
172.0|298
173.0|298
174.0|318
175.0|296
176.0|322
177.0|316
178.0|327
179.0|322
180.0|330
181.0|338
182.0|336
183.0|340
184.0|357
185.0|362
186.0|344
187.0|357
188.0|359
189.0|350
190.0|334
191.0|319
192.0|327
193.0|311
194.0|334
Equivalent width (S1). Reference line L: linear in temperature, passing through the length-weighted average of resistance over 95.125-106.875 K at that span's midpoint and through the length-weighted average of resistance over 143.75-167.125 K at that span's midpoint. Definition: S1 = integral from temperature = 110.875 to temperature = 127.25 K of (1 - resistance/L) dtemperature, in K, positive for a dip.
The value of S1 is 4.5 K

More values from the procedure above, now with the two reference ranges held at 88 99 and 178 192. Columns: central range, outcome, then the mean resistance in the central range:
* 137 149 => 4.9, 186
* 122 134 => 6.8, 131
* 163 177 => 1.6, 292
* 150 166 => 2.9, 265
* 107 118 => 2.6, 221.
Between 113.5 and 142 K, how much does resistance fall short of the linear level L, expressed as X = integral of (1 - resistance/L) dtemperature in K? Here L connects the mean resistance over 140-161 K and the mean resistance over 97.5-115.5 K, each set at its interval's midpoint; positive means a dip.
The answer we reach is 10.0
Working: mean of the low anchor 241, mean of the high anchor 233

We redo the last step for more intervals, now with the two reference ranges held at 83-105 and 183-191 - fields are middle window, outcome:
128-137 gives 5.5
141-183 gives 7.5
